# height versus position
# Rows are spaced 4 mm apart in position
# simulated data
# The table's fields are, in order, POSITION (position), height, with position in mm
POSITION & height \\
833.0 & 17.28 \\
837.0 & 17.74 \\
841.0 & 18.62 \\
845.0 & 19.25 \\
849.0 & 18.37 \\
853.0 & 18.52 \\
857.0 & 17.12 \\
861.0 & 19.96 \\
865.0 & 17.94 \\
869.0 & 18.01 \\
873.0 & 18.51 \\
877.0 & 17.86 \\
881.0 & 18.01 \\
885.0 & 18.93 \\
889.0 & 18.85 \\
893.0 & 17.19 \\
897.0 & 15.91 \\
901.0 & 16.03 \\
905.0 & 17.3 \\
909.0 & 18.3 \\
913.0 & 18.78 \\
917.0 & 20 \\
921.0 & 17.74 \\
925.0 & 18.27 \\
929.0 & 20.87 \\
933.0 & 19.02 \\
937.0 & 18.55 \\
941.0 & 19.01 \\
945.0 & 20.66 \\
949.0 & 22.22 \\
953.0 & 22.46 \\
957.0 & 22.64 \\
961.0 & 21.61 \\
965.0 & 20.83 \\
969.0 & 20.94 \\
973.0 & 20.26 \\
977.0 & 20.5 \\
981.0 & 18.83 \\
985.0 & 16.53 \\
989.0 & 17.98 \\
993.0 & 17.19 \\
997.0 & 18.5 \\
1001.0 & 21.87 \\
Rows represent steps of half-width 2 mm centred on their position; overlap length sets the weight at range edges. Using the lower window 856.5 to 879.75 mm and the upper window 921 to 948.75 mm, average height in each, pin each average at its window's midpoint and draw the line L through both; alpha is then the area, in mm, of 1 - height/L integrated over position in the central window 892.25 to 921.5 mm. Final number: 2.0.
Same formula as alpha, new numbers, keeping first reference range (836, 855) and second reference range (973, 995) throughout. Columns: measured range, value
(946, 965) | -3.7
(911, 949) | -1.9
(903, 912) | 0.3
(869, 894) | 0.3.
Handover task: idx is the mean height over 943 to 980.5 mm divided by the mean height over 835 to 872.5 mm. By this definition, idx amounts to 1.2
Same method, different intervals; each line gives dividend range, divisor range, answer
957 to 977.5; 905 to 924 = 1.13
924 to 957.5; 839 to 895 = 1.11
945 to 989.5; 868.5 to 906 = 1.16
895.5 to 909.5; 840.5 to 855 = 0.90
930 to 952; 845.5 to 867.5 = 1.09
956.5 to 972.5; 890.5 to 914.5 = 1.23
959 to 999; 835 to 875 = 1.05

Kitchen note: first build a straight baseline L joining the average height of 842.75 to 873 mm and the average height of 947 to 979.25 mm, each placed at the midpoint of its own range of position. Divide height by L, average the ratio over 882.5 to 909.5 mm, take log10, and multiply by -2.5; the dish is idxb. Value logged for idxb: 0.12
